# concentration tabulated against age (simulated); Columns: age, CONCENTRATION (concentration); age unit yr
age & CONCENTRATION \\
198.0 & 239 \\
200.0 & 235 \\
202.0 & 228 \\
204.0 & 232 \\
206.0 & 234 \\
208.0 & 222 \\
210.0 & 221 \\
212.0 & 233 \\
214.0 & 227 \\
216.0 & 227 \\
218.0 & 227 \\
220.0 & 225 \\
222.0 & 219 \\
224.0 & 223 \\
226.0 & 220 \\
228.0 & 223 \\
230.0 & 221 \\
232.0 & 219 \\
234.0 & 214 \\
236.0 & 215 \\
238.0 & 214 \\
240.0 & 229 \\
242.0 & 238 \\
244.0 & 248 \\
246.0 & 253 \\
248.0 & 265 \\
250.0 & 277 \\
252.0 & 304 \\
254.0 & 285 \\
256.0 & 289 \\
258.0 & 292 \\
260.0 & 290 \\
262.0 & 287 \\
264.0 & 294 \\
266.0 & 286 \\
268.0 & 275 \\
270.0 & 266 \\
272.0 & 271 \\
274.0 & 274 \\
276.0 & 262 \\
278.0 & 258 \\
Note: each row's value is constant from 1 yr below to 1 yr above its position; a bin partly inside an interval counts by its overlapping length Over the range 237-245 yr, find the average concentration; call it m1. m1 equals 232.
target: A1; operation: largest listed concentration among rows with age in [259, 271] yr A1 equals 294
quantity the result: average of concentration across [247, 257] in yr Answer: 284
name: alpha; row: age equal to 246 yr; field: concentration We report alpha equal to 253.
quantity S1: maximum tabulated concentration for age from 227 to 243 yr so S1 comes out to 238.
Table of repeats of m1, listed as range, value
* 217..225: 224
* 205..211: 226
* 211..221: 228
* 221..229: 221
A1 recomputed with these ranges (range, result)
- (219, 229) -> 225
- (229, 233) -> 221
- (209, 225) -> 233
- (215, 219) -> 227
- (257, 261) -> 292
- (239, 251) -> 277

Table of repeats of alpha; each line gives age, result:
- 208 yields 222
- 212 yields 233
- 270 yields 266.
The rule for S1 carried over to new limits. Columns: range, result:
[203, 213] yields 234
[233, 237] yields 215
